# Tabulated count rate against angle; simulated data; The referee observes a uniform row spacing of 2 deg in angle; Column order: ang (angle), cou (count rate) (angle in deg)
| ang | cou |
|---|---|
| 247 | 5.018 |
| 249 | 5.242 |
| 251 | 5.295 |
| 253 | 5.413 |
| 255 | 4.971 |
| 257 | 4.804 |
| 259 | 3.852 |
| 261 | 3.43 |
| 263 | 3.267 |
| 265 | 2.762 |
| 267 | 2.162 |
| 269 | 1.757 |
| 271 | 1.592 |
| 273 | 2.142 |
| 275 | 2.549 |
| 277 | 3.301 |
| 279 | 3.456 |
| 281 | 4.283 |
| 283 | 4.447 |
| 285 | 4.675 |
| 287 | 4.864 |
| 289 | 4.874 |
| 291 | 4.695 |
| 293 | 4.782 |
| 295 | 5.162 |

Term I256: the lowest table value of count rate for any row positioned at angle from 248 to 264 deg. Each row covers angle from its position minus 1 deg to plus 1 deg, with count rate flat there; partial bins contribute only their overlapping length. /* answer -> 3.267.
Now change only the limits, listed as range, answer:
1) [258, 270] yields 1.757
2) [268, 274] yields 1.592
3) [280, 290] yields 4.283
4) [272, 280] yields 2.142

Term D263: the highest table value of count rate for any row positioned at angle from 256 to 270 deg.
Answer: 4.804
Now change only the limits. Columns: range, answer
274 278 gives 3.301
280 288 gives 4.864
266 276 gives 2.549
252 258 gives 5.413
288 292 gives 4.874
